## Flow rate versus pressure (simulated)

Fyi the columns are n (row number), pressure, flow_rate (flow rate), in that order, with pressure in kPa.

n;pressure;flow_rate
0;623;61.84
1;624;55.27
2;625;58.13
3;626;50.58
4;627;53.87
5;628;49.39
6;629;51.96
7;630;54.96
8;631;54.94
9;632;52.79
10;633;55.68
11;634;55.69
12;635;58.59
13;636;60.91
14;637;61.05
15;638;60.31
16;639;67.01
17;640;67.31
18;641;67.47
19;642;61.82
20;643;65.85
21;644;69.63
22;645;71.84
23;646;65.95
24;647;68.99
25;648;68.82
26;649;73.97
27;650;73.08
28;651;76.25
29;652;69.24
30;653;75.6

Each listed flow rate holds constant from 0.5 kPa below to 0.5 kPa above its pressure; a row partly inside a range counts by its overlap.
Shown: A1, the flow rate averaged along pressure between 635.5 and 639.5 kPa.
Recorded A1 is 62.3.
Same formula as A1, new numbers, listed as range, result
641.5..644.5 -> 65.8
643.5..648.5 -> 69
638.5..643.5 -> 65.9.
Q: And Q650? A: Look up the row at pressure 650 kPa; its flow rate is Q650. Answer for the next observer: 73.08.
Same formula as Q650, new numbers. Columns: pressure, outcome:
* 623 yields 61.84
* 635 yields 58.59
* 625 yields 58.13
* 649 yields 73.97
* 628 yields 49.39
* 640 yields 67.31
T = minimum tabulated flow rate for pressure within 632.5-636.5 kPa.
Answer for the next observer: 55.68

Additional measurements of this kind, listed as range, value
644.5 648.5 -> 65.95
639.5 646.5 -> 61.82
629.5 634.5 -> 52.79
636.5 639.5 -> 60.31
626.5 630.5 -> 49.39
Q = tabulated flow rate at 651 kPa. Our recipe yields 76.25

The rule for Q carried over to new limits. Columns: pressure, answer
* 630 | 54.96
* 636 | 60.91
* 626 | 50.58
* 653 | 75.6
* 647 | 68.99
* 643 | 65.85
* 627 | 53.87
